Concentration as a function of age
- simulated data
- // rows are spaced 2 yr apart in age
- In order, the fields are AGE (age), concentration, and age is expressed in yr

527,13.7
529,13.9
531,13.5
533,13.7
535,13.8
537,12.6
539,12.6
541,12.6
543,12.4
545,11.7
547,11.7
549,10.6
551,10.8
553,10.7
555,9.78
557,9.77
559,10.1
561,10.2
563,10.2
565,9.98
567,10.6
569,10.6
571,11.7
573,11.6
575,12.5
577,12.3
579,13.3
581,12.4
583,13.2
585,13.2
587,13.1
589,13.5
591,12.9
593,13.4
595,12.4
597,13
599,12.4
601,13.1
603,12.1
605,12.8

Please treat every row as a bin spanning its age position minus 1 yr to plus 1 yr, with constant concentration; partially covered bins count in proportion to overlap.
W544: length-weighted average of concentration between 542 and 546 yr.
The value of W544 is 12.1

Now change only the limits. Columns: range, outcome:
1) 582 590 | 13.2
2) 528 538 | 13.5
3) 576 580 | 12.8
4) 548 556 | 10.5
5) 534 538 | 13.2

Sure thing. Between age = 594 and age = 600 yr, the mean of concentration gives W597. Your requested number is 12.6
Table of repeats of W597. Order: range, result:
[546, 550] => 11.1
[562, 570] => 10.3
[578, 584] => 13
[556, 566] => 10.1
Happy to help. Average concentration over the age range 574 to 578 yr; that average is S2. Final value 12.4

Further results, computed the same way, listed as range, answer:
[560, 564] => 10.2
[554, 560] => 9.88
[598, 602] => 12.8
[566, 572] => 11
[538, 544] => 12.5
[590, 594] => 13.2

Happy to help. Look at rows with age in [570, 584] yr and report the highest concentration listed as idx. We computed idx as 13.3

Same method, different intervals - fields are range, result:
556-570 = 10.6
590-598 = 13.4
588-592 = 13.5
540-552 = 12.6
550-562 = 10.8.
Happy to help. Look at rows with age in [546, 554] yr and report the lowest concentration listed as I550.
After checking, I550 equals 10.6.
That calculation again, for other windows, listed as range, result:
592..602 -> 12.4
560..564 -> 10.2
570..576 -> 11.6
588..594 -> 12.9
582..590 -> 13.1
